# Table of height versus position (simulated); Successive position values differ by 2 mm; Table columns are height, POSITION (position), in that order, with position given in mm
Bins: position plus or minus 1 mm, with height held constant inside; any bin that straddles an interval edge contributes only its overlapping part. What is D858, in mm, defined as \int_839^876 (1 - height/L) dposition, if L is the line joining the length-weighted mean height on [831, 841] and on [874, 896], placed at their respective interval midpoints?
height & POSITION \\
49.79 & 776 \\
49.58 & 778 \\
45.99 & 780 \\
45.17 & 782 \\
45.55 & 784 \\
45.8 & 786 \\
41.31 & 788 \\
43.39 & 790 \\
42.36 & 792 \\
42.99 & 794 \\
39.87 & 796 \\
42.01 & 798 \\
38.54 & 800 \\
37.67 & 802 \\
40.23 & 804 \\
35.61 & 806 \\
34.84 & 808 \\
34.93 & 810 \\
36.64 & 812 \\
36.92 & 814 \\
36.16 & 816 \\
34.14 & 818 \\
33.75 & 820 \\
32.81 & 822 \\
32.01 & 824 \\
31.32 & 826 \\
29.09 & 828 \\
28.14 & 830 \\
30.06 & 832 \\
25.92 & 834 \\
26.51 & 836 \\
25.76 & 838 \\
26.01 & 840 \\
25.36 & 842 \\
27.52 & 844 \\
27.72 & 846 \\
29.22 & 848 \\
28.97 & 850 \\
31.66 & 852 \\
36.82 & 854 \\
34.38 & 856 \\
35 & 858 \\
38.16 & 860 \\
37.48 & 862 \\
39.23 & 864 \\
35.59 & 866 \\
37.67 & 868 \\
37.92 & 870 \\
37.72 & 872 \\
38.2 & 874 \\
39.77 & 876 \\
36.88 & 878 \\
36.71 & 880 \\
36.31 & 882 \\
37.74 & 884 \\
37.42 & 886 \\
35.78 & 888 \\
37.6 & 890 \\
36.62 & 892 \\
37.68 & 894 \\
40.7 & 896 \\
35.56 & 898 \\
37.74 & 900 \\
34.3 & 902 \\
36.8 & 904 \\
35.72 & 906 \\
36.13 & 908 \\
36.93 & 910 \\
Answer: -2.5 mm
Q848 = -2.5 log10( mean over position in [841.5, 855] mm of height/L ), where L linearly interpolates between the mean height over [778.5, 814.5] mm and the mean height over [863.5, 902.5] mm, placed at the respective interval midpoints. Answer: 0.28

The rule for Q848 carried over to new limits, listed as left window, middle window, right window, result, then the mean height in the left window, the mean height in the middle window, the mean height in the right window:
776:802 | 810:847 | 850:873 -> 0.29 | 43.6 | 30.4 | 36.2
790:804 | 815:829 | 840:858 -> 0.09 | 40.8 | 32.8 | 30.2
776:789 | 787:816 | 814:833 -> 0.01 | 45.9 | 39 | 32.2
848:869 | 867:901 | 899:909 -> -0.05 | 35.2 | 37.5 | 36.1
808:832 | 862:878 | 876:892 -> -0.05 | 33.2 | 37.9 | 37.1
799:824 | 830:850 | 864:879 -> 0.32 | 35.9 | 27.3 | 37.8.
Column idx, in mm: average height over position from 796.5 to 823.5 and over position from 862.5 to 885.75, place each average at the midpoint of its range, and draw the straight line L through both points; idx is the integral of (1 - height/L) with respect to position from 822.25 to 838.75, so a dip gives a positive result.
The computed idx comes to 3.6 mm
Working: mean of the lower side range 36.5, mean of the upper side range 37.6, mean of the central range 28.8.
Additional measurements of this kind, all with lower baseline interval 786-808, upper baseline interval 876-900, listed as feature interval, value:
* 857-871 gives 0.30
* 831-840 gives 2.80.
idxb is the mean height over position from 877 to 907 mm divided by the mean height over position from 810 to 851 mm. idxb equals 1.22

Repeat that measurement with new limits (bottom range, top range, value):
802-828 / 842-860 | 0.90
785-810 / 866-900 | 0.93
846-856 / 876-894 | 1.18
